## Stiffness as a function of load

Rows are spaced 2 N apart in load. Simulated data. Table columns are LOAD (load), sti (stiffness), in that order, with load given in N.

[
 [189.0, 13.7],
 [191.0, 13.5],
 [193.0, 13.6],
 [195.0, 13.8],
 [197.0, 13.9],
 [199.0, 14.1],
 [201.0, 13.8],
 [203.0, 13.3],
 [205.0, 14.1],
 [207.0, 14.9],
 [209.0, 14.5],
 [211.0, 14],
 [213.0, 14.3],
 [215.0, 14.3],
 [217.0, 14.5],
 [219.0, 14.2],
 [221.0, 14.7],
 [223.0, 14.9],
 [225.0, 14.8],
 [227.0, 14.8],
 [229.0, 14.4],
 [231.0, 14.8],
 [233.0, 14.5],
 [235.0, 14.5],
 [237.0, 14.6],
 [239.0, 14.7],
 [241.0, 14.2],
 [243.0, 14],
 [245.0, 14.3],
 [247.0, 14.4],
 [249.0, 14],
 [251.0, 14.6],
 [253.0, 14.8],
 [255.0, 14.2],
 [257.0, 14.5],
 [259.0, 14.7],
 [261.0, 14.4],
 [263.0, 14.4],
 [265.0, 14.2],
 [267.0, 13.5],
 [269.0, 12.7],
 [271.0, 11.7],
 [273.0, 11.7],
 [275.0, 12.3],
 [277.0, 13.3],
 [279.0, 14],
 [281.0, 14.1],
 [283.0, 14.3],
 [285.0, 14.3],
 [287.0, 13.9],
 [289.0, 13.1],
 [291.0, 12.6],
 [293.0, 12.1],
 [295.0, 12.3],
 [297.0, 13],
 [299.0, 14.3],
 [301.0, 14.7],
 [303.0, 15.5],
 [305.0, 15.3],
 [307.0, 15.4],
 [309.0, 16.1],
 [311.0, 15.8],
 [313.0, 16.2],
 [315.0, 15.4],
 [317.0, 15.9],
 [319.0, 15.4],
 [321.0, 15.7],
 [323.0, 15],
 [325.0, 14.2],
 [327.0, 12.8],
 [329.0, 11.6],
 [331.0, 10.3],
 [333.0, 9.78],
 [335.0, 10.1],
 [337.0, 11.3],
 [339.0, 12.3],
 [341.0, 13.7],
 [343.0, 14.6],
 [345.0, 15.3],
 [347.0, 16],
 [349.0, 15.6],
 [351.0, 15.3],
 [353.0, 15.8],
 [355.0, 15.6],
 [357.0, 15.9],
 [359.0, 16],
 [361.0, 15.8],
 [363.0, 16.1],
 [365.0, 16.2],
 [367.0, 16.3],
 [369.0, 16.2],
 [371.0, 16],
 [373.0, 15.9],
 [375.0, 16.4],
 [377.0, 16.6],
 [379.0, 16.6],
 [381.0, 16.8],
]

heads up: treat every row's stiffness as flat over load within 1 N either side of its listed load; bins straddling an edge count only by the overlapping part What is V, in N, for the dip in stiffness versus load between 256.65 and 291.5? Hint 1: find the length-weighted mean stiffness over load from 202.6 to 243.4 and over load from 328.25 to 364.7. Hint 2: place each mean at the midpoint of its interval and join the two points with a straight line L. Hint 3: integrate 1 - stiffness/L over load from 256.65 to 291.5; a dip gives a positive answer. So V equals 1.8 N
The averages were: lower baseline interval 14.5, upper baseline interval 14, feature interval 13.5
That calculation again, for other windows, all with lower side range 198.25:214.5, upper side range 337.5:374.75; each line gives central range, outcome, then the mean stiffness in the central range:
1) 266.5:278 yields 1.7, 12.5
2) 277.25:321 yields 1.4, 14.5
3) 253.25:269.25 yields 0.5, 14.2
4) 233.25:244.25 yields 0.0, 14.4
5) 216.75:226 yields -0.2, 14.6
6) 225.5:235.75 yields -0.2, 14.6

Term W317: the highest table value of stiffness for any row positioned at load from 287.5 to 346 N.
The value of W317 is 16.2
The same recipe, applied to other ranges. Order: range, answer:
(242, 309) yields 16.1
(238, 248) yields 14.7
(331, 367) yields 16.3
